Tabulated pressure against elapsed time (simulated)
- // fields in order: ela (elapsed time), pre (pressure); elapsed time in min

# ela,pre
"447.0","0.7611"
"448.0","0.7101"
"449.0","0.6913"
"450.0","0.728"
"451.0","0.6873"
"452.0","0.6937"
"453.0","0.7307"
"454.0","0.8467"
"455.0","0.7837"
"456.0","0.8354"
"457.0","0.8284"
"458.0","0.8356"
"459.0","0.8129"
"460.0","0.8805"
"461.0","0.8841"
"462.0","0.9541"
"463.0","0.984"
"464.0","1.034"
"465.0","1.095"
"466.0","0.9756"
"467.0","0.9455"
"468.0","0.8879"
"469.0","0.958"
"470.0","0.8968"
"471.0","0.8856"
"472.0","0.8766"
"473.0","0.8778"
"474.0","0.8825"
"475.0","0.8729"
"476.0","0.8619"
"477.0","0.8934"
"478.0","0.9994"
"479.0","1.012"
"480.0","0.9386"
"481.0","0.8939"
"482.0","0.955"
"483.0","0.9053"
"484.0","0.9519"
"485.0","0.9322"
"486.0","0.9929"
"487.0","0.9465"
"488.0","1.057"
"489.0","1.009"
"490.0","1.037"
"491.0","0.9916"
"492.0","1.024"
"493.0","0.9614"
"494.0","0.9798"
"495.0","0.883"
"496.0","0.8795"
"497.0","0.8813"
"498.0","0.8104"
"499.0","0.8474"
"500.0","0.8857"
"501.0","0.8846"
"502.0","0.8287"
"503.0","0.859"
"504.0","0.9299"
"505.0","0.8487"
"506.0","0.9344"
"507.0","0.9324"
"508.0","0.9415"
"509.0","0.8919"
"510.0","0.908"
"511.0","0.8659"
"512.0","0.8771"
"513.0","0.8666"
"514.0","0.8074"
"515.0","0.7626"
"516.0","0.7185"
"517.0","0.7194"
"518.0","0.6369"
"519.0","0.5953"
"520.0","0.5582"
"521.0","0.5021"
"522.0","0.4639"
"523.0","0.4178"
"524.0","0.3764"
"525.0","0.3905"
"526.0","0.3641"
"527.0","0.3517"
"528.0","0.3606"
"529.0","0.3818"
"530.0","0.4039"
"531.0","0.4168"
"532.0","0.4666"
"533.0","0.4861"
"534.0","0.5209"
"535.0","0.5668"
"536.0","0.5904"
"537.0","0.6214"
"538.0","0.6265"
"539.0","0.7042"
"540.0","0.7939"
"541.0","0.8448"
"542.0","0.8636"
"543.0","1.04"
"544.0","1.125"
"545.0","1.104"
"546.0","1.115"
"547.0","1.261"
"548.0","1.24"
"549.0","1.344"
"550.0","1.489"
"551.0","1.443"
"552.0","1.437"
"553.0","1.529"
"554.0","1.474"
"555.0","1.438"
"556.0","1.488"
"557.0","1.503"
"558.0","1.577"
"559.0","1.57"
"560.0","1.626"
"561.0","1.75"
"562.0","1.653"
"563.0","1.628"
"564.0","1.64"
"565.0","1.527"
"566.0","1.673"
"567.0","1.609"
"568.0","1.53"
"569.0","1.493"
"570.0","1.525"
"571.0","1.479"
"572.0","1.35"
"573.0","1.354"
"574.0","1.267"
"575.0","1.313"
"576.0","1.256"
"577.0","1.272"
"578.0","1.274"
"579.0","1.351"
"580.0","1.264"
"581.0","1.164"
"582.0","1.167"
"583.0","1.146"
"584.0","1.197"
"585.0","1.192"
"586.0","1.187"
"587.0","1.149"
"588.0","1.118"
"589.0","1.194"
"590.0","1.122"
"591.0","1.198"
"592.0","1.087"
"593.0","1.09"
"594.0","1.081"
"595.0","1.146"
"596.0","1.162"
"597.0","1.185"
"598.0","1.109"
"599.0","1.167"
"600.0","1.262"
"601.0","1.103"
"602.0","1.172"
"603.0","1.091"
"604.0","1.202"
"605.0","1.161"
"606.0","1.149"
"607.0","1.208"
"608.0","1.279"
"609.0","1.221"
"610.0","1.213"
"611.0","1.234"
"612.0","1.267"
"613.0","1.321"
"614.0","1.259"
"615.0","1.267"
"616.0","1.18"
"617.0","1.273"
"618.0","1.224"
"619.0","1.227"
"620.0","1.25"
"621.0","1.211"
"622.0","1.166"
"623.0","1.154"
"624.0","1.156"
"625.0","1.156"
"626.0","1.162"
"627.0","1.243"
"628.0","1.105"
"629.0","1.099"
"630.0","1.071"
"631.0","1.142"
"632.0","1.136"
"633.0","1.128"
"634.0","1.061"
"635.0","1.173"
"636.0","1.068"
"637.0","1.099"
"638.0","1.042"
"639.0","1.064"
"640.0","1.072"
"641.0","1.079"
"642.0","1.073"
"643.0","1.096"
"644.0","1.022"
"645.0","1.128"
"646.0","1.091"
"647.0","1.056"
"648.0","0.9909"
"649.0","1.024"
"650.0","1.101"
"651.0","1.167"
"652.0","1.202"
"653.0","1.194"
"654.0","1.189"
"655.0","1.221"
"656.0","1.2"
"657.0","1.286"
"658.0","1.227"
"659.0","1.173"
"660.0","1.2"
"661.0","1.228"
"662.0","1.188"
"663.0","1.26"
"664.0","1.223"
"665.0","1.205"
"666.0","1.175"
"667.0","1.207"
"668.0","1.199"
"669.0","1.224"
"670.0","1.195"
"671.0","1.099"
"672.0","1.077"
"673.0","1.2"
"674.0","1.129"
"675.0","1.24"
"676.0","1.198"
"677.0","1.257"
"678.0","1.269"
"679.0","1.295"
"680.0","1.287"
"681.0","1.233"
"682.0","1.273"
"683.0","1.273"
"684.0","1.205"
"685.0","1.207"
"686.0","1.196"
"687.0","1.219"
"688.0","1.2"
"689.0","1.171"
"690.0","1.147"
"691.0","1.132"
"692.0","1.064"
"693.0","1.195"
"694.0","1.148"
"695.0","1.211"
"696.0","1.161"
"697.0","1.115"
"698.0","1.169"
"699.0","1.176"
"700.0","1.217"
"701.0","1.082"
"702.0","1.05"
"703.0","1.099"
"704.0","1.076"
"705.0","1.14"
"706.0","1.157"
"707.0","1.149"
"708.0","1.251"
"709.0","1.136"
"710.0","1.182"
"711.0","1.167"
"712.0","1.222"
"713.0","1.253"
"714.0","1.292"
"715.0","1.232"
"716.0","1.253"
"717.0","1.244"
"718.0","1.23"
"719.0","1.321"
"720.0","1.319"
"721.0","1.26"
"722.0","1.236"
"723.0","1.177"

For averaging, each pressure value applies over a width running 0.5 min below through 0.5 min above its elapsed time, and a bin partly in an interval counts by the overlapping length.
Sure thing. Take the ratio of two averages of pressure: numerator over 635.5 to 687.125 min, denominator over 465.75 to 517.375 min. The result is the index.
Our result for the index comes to 1.3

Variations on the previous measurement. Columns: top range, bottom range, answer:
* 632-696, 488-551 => 1.47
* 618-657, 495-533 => 1.64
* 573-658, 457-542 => 1.46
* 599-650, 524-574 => 1.04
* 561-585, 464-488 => 1.49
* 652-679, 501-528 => 1.71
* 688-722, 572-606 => 0.99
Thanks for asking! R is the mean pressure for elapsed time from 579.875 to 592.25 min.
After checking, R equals 1.17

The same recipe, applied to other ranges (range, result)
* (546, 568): 1.51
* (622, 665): 1.14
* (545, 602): 1.34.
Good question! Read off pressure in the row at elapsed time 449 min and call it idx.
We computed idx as 0.6913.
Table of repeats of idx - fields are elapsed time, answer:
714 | 1.292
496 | 0.8795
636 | 1.068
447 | 0.7611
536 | 0.5904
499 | 0.8474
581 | 1.164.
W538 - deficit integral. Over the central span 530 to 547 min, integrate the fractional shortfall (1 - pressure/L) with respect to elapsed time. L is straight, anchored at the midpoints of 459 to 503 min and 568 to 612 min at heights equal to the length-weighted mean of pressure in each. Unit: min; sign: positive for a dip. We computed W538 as 5.3 min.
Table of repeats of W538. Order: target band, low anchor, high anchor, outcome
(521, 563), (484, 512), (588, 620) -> 3.5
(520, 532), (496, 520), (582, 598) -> 6.5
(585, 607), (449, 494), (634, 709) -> -1.8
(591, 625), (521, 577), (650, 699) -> -1.6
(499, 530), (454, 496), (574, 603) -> 9.8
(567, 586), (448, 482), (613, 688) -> -4.7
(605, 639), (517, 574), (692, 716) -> -2.4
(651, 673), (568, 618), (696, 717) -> -0.1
